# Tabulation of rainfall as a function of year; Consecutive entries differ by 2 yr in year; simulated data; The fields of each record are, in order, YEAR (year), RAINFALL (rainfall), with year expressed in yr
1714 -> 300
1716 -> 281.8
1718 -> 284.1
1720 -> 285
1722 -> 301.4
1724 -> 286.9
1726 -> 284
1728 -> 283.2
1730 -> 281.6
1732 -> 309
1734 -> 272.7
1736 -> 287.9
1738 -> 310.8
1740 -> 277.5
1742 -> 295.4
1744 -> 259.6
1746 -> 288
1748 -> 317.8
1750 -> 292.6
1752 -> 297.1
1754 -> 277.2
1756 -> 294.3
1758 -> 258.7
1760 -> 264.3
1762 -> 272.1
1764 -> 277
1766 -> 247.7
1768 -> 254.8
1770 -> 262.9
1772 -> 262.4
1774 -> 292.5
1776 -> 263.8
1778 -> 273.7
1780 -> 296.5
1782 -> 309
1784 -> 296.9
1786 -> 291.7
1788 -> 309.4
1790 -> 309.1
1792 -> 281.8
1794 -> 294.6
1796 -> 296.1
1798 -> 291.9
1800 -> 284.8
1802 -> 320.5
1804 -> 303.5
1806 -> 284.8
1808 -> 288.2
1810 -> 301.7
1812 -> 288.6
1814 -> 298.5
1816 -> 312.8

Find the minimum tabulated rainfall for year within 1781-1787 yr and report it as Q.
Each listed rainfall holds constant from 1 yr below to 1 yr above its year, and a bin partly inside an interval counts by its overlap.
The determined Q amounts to 291.7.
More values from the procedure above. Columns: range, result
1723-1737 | 272.7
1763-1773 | 247.7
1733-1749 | 259.6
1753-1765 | 258.7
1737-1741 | 277.5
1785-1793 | 281.8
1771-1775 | 262.4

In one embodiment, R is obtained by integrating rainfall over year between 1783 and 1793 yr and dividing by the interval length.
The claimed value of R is 298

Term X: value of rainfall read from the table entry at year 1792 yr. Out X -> 281.8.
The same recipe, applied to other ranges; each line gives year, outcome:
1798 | 291.9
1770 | 262.9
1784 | 296.9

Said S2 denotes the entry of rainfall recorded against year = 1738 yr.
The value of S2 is 310.8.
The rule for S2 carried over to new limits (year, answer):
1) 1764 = 277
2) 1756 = 294.3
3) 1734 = 272.7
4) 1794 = 294.6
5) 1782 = 309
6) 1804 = 303.5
